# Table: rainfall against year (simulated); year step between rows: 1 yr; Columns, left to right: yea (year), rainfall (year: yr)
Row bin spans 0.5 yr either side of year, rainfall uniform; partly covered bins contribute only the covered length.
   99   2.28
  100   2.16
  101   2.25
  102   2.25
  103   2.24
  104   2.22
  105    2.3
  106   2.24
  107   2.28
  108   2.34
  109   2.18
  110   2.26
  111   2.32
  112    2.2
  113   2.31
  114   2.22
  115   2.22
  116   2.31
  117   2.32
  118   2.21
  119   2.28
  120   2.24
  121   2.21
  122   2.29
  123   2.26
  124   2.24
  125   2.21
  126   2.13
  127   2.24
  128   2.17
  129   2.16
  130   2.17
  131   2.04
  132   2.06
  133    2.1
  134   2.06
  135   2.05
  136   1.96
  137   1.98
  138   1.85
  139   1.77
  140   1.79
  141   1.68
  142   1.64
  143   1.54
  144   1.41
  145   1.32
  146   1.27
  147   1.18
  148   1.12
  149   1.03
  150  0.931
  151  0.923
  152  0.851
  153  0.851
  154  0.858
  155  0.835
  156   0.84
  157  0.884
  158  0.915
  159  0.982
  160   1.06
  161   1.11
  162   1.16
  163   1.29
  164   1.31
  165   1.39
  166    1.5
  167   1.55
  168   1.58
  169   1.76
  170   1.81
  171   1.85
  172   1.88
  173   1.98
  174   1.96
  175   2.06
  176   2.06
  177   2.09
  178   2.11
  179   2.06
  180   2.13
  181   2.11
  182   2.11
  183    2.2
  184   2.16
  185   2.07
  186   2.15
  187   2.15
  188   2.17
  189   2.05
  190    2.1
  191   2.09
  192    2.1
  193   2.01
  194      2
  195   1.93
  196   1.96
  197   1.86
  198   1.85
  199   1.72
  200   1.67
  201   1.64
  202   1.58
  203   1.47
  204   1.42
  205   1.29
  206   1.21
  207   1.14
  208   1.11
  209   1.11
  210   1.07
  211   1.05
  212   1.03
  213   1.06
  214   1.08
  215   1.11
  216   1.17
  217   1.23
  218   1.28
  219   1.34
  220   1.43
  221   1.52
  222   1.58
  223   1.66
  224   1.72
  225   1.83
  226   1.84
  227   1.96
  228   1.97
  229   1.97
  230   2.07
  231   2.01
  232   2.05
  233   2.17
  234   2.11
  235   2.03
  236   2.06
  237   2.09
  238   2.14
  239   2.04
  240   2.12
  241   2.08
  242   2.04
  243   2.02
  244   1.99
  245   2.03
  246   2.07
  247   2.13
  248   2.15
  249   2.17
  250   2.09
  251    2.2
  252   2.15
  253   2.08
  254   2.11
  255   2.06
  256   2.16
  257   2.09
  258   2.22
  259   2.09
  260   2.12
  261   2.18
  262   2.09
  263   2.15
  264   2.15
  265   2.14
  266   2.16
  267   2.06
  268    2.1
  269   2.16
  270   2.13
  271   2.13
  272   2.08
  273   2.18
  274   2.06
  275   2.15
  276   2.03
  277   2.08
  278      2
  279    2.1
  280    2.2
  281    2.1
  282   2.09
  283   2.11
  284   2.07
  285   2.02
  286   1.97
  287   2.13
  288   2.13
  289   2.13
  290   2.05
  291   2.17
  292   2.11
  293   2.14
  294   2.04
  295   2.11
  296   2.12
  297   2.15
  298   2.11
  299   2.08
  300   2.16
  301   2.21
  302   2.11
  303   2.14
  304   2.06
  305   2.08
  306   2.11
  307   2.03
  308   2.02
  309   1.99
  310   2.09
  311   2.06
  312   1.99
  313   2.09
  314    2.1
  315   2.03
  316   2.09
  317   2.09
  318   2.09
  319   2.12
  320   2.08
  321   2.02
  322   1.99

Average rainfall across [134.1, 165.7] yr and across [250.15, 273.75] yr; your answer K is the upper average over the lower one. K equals 1.64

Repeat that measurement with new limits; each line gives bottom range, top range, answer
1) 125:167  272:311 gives 1.41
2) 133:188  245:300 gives 1.33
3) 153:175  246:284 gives 1.56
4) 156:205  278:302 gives 1.20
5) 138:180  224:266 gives 1.45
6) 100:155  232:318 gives 1.10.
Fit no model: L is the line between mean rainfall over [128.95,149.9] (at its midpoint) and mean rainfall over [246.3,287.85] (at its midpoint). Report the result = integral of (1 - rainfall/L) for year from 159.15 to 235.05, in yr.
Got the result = 7.4 yr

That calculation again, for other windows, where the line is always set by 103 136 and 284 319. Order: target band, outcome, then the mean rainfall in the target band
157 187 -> 6.12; 1.73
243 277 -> 0.02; 2.11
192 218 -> 8.61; 1.44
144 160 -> 8.68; 1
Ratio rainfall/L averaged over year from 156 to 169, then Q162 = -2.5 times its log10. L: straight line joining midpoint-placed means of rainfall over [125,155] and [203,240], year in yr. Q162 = 0.29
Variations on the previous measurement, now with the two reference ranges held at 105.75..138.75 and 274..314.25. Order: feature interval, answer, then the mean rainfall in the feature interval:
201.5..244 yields 0.29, 1.63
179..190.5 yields 0.01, 2.12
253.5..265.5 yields -0.01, 2.13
